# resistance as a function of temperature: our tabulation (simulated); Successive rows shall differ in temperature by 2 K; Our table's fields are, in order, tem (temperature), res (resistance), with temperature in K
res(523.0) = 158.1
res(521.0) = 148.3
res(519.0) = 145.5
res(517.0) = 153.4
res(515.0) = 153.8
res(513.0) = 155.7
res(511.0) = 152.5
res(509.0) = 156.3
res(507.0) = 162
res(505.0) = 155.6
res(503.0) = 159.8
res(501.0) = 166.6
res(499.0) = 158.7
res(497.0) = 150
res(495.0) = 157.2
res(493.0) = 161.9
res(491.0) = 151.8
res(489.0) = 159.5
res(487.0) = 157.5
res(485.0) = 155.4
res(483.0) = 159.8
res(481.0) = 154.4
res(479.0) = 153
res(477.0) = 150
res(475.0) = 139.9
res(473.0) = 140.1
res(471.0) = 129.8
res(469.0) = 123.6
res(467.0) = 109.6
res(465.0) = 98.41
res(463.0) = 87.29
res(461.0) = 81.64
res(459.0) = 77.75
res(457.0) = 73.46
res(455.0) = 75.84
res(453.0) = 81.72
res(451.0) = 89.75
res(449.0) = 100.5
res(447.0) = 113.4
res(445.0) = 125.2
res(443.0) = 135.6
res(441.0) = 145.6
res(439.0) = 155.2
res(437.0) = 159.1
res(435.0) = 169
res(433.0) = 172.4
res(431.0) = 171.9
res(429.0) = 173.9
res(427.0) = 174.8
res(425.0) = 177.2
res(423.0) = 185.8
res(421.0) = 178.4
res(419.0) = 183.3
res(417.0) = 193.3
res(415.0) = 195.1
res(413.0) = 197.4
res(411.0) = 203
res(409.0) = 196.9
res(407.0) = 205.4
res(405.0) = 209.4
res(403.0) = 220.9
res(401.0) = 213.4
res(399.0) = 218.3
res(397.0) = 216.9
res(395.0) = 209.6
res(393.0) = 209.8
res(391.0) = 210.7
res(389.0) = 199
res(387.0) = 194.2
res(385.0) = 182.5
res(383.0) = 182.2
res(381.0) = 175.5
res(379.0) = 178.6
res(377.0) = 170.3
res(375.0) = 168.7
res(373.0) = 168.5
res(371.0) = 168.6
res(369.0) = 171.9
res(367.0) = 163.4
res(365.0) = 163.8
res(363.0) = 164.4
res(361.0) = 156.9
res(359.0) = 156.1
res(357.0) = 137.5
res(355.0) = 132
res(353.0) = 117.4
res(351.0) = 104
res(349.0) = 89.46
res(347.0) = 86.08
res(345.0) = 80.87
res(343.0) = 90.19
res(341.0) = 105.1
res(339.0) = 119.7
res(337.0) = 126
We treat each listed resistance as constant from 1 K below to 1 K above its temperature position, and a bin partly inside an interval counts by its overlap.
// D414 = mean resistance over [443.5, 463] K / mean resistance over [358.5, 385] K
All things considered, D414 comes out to 0.54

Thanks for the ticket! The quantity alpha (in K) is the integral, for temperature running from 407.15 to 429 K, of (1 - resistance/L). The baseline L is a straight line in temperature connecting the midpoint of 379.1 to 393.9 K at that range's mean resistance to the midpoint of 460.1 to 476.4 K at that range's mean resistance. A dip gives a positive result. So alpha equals -3.49 K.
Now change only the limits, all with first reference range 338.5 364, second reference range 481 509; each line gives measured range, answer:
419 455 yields -1.35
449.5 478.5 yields 8.69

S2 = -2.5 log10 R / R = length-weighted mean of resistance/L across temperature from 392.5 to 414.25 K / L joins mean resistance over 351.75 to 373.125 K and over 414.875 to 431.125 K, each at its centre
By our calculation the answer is -0.21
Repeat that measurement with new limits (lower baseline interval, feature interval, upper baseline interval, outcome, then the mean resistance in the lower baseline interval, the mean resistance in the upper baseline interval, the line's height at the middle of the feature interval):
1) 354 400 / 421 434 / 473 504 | -0.05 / 178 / 155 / 168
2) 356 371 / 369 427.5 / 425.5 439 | -0.17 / 160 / 169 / 165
